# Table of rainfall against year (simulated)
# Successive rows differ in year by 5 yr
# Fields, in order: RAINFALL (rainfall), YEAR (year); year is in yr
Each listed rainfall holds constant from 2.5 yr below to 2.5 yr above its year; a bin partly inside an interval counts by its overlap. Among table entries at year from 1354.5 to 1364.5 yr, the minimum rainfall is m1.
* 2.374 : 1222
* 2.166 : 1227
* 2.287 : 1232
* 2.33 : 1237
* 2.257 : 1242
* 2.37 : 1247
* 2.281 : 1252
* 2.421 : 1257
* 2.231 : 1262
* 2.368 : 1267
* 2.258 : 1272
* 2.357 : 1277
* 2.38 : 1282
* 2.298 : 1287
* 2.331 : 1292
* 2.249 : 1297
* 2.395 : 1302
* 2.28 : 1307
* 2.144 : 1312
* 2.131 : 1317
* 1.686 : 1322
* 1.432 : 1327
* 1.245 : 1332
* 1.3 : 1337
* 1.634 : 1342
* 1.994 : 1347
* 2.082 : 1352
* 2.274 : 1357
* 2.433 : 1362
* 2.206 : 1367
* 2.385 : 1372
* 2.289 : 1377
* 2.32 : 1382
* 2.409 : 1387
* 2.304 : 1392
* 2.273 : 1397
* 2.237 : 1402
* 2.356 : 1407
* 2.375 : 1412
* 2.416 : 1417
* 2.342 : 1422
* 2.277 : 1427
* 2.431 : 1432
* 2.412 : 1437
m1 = 2.274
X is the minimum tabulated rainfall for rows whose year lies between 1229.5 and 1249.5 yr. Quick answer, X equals 2.257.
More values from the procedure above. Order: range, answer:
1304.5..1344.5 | 1.245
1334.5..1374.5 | 1.3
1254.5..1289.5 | 2.231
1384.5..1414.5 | 2.237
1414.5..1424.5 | 2.342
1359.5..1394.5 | 2.206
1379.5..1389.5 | 2.32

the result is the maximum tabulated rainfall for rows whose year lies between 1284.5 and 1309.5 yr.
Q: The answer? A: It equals 2.395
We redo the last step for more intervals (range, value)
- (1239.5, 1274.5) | 2.421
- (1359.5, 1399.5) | 2.433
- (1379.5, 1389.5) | 2.409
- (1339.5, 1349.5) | 1.994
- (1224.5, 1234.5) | 2.287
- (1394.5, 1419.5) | 2.416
